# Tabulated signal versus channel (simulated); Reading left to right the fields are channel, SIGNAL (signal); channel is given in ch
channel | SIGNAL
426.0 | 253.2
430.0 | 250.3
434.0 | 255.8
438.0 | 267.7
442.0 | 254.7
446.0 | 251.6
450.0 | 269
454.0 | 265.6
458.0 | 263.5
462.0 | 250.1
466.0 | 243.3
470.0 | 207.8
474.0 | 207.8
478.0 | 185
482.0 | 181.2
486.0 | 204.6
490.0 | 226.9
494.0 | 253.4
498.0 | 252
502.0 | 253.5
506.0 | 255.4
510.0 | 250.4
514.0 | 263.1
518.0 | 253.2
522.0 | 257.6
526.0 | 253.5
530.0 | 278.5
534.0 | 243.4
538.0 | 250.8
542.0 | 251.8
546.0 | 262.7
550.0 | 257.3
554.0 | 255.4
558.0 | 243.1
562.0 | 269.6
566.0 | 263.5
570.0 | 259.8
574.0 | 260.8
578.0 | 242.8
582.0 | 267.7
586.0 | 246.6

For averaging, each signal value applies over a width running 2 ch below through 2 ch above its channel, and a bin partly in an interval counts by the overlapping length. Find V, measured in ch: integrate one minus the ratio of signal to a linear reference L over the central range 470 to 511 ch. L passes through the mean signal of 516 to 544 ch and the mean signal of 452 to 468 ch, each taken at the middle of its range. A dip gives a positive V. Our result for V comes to 4.8 ch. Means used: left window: 256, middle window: 226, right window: 256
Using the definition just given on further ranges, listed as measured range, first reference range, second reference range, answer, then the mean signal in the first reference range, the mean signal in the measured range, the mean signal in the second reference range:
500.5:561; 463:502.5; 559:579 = -3.4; 221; 256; 259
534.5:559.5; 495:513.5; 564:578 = 0.4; 254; 253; 259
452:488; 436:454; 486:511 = 4.4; 261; 223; 245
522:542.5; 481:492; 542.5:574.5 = -1.4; 206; 256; 259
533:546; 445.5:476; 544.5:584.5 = 0.2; 245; 251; 258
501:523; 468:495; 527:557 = -2.2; 208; 256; 257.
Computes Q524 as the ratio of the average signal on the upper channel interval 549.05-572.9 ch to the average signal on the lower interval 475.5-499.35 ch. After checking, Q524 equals 1.20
